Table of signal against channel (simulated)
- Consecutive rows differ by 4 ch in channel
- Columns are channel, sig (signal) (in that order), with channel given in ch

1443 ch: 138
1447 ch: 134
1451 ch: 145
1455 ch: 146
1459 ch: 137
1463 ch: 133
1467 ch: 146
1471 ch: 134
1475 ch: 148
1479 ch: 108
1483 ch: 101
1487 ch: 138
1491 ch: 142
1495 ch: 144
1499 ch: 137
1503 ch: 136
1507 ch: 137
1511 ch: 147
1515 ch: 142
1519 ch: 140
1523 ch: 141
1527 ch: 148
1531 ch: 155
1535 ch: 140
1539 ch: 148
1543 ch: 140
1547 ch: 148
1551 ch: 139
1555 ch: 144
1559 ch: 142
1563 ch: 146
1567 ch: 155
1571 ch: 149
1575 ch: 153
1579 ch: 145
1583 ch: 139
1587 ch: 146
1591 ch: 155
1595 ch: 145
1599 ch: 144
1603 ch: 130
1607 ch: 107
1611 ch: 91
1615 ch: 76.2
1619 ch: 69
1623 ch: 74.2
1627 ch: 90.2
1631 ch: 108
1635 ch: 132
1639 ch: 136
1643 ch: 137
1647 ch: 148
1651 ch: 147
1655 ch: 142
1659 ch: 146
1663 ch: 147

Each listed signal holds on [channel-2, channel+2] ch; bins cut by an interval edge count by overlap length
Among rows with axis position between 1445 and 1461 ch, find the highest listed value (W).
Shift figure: 146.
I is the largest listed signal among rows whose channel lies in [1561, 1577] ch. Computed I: 155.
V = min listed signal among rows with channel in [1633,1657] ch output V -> 132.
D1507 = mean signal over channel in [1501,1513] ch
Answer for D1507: 140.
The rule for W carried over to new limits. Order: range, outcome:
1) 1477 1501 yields 144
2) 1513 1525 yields 142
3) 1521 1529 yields 148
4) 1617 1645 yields 137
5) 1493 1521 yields 147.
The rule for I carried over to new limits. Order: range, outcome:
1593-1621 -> 145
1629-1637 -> 132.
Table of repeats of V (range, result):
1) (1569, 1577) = 149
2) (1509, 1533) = 140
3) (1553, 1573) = 142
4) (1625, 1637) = 90.2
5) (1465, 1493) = 101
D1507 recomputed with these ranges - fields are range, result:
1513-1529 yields 143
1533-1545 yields 143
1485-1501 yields 140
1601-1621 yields 94.6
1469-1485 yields 123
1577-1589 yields 143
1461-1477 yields 140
